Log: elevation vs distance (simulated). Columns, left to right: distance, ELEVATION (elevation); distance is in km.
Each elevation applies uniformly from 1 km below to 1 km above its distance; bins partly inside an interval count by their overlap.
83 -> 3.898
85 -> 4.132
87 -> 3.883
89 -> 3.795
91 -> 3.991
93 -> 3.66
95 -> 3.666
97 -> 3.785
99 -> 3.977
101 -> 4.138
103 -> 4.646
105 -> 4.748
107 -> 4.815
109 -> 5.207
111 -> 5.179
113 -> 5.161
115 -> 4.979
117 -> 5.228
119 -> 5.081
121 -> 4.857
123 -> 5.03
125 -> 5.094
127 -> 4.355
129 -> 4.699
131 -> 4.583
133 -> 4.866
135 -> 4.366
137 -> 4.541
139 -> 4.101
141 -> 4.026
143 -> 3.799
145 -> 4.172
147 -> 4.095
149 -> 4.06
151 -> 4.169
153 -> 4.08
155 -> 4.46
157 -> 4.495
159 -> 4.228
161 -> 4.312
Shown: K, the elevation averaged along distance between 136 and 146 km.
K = 4.13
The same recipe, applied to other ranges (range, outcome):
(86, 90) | 3.84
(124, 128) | 4.72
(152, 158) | 4.34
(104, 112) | 4.99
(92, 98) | 3.7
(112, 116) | 5.07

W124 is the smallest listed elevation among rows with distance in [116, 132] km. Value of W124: 4.355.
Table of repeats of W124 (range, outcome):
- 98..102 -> 3.977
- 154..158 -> 4.46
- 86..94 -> 3.66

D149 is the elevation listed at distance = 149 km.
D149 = 4.06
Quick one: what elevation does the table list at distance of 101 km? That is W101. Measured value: 4.138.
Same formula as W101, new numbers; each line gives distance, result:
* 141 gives 4.026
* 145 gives 4.172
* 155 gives 4.46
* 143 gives 3.799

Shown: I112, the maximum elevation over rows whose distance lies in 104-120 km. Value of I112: 5.228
